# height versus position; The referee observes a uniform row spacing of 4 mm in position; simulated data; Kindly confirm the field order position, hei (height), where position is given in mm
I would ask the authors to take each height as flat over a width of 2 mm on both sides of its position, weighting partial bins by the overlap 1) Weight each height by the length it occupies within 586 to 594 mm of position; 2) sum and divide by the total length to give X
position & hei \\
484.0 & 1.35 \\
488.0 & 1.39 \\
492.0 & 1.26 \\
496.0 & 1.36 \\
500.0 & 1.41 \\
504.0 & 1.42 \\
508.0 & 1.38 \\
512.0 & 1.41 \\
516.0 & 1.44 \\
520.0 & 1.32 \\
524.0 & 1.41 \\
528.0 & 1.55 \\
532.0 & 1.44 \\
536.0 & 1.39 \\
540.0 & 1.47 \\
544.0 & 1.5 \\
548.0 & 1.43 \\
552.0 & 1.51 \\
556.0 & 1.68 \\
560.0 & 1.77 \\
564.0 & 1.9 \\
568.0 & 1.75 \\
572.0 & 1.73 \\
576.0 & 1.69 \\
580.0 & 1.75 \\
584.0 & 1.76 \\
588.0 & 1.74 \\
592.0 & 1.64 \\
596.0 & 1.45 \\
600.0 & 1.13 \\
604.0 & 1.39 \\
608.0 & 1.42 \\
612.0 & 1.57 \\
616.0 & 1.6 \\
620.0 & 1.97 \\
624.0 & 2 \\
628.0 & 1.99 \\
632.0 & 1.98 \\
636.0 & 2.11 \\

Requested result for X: 1.69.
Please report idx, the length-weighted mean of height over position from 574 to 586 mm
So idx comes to 1.73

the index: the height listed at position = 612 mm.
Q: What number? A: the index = 1.57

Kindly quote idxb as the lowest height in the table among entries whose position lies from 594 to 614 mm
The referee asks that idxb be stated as 1.13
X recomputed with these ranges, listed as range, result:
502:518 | 1.41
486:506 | 1.37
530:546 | 1.45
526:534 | 1.5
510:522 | 1.39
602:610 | 1.4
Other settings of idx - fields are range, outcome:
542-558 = 1.53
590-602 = 1.41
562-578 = 1.77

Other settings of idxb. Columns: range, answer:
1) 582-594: 1.64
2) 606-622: 1.42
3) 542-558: 1.43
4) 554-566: 1.68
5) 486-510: 1.26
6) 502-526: 1.32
